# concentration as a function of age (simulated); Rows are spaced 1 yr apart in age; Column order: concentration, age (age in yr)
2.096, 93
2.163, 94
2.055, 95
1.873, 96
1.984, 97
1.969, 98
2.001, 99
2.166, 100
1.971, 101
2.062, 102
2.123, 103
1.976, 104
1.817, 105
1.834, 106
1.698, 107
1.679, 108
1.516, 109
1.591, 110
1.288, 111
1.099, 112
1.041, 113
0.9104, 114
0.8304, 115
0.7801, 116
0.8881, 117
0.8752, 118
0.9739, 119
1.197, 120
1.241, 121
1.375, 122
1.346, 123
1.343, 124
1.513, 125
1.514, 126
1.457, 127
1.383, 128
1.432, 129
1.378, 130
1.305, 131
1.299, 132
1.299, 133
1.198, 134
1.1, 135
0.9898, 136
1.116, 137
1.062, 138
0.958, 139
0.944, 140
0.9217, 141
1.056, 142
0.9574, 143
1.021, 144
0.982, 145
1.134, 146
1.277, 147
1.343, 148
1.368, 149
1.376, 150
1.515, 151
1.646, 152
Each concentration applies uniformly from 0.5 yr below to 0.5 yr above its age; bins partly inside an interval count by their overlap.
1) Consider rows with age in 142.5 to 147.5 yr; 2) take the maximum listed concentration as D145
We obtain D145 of 1.277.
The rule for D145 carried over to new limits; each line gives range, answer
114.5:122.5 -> 1.375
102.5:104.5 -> 2.123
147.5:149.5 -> 1.368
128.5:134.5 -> 1.432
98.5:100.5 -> 2.166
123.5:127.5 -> 1.514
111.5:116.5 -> 1.099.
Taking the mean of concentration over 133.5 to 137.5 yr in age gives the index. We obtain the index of 1.1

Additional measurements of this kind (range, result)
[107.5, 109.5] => 1.6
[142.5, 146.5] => 1.02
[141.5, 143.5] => 1.01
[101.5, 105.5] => 1.99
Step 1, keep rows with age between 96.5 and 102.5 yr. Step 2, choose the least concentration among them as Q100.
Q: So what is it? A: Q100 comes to 1.969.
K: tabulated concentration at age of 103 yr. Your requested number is 2.123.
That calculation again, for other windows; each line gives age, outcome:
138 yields 1.062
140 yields 0.944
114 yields 0.9104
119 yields 0.9739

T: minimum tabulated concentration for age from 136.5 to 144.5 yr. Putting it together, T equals 0.9217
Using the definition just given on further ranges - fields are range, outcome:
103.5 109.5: 1.516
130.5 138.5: 0.9898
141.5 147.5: 0.9574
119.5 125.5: 1.197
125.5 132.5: 1.299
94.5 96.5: 1.873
